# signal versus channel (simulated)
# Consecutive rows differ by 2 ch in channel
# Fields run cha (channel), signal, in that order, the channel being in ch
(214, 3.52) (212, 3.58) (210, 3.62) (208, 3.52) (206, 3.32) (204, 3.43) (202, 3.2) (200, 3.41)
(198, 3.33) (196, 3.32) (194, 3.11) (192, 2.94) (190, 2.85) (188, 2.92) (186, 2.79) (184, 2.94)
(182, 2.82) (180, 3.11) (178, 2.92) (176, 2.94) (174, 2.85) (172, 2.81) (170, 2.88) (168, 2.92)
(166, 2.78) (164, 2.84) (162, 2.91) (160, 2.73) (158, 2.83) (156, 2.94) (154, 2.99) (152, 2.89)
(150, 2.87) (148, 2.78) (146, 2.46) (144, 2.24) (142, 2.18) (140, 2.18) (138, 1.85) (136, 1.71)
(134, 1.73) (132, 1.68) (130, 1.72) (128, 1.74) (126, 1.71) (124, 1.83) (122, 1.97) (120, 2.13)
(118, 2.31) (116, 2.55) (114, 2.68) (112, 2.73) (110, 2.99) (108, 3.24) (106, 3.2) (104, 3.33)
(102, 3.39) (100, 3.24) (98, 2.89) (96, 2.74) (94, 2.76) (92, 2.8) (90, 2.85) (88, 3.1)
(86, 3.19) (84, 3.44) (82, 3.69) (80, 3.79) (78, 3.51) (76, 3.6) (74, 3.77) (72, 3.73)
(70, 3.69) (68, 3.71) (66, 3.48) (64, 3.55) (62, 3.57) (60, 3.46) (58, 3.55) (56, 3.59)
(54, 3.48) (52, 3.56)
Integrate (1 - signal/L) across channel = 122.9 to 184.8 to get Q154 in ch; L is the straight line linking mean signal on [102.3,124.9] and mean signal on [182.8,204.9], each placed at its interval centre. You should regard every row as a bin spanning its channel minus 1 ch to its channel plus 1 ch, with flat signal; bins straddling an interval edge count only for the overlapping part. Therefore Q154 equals 8.4 ch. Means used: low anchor 2.66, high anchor 3.11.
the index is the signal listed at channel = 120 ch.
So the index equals 2.13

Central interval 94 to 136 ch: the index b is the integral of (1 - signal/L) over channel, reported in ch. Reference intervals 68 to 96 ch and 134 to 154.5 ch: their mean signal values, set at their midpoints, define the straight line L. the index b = 5.7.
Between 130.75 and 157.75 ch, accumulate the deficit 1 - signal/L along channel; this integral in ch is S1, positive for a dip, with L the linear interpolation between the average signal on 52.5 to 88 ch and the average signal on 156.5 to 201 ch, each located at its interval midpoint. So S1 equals 6.7 ch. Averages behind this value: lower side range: 3.56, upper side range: 2.95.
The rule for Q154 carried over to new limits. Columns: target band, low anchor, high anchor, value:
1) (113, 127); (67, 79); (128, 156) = 2.8 ch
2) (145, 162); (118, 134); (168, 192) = -3.1 ch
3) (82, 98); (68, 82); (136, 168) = 2.1 ch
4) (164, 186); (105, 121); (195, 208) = 1.9 ch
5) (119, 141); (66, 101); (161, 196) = 9.0 ch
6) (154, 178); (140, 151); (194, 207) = -0.7 ch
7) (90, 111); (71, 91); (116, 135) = -2.2 ch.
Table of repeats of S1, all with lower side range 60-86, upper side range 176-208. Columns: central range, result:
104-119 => 2.6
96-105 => 0.8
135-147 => 4.4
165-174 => 1.0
